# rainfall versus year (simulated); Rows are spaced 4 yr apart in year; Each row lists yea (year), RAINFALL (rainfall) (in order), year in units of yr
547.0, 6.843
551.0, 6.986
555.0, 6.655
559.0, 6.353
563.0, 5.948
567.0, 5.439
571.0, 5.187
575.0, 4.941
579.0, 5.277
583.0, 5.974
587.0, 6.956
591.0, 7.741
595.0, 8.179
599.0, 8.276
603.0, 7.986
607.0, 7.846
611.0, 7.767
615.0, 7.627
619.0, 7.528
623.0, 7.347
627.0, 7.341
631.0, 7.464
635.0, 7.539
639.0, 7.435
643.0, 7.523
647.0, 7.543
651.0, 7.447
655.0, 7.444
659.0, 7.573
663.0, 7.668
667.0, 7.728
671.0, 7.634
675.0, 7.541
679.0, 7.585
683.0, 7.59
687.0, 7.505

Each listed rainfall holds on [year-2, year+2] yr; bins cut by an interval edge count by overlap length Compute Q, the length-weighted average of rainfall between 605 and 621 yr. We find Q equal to 7.69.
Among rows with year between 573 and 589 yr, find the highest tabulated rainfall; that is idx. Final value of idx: 6.956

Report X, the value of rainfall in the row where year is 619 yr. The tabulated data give 7.528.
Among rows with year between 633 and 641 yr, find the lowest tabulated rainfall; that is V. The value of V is 7.435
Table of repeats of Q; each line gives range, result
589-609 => 8.01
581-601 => 7.43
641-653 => 7.5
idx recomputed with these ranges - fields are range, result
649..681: 7.728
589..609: 8.276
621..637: 7.539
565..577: 5.439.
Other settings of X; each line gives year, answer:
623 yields 7.347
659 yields 7.573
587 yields 6.956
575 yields 4.941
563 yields 5.948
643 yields 7.523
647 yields 7.543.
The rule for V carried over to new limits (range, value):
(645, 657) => 7.444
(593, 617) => 7.627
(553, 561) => 6.353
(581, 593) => 5.974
